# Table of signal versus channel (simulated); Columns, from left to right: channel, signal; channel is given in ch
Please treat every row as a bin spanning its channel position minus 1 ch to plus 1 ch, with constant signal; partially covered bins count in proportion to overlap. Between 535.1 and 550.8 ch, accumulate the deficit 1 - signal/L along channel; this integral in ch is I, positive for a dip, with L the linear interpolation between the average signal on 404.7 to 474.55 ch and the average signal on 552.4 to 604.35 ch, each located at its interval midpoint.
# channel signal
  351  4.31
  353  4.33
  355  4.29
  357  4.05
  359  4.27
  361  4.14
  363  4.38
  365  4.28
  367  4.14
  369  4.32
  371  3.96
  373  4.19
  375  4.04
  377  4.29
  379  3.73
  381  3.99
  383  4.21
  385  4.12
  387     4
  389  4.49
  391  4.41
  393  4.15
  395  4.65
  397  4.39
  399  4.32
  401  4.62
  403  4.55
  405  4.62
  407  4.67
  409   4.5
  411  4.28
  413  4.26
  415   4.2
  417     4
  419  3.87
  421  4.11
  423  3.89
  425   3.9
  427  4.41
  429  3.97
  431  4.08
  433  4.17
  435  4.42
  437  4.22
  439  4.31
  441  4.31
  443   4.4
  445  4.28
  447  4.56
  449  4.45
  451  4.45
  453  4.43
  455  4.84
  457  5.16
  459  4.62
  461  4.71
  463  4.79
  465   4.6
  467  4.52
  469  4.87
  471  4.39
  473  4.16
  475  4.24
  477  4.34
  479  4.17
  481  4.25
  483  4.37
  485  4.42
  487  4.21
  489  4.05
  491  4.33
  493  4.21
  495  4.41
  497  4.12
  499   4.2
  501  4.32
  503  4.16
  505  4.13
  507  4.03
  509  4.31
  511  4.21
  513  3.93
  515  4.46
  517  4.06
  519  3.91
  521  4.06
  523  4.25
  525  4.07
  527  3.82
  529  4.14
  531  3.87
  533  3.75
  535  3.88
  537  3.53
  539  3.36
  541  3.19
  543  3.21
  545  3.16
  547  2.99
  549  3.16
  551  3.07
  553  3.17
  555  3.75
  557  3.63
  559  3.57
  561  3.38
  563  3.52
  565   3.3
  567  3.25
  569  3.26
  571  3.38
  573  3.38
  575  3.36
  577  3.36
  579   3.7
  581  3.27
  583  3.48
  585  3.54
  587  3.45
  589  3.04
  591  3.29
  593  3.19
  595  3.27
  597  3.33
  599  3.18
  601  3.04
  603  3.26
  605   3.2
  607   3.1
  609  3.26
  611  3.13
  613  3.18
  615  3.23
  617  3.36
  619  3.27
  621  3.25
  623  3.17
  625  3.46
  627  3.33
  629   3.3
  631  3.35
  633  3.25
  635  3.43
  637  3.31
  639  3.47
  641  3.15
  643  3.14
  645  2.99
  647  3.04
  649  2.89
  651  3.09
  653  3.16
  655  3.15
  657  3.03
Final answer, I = 1.58 ch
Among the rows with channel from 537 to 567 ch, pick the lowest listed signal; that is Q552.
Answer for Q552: 2.99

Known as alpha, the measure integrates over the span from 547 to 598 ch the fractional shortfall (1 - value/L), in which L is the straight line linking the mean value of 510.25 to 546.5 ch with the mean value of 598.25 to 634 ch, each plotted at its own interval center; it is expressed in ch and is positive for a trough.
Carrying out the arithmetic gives 2.4 ch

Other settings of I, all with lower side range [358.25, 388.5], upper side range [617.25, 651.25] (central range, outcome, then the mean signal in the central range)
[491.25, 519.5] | -3.8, 4.18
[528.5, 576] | 1.4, 3.42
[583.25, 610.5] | 1.0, 3.25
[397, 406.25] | -1.1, 4.52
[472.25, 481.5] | -1.1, 4.23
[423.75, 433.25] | -0.3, 4.1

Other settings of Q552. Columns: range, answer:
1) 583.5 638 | 3.04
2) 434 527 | 3.82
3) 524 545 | 3.16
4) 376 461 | 3.73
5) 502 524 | 3.91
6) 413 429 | 3.87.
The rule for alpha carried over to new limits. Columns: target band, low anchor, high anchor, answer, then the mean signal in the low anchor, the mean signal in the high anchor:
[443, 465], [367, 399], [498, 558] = -3.4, 4.2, 3.79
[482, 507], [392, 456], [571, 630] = -2.1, 4.32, 3.29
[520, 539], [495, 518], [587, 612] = 0.2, 4.19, 3.2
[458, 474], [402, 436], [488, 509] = -1.4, 4.23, 4.2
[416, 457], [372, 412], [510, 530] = -0.4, 4.31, 4.09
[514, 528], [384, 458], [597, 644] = -1.1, 4.34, 3.25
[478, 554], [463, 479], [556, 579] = 1.1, 4.45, 3.41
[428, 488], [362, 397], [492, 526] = -3.5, 4.2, 4.17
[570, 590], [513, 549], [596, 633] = 0.3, 3.74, 3.24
